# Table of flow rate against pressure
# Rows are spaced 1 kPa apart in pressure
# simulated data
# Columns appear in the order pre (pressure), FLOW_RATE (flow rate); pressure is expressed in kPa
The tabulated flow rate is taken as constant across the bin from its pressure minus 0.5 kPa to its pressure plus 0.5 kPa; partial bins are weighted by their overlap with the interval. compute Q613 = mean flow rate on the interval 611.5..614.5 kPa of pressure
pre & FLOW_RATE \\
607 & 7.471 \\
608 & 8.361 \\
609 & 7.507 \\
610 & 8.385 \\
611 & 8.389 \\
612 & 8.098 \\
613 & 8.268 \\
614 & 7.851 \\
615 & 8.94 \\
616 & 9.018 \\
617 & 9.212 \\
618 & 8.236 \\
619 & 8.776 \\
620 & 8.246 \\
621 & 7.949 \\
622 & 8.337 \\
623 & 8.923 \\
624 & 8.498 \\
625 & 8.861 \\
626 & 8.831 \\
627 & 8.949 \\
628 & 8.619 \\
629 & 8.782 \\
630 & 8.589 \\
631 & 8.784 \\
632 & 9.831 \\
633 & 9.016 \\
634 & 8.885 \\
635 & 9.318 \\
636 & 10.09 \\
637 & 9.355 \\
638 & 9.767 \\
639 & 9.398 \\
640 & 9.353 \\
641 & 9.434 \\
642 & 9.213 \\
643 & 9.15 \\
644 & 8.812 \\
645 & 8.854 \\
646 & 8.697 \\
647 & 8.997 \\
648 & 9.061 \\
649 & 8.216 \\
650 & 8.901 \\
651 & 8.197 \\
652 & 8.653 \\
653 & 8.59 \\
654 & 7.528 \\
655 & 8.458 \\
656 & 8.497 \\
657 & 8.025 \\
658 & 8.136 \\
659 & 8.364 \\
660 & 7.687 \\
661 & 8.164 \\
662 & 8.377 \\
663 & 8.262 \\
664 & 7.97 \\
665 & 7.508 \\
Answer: 8.07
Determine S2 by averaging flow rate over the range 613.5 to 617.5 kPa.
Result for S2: 8.76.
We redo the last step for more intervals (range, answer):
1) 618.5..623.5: 8.45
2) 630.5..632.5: 9.31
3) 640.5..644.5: 9.15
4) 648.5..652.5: 8.49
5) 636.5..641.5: 9.46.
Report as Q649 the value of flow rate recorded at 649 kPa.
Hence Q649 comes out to 8.216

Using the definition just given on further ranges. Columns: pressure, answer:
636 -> 10.09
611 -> 8.389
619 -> 8.776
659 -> 8.364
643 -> 9.15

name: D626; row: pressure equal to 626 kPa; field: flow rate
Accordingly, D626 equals 8.831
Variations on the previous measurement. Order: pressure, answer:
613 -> 8.268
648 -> 9.061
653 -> 8.59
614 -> 7.851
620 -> 8.246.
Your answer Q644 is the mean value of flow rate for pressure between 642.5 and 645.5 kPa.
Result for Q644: 8.94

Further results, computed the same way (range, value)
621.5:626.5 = 8.69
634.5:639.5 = 9.59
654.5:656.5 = 8.48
